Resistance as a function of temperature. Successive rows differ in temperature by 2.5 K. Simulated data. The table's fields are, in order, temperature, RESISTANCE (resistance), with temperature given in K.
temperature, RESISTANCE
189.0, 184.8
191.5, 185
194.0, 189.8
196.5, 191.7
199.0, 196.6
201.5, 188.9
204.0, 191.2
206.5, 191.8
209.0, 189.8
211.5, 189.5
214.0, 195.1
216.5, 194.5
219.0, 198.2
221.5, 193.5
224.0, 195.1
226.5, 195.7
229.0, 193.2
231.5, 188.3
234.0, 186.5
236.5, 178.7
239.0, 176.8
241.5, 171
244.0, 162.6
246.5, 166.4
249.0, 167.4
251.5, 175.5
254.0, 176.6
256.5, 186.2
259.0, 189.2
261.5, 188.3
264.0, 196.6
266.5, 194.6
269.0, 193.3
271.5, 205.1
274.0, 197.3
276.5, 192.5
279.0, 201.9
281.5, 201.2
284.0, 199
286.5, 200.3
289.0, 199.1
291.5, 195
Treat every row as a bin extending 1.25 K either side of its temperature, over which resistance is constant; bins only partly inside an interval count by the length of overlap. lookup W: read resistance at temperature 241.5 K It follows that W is 171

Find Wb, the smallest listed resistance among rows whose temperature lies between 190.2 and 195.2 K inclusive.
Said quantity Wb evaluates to 185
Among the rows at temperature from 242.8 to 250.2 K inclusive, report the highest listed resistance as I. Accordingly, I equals 167.4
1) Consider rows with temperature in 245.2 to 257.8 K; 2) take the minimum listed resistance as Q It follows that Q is 166.4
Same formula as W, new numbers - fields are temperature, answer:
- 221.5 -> 193.5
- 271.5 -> 205.1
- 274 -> 197.3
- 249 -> 167.4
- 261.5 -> 188.3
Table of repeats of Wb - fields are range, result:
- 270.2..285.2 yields 192.5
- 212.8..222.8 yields 193.5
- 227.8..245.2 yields 162.6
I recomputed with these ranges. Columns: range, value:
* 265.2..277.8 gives 205.1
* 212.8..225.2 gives 198.2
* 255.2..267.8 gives 196.6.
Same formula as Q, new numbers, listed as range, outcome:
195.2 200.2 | 191.7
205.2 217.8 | 189.5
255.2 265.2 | 186.2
